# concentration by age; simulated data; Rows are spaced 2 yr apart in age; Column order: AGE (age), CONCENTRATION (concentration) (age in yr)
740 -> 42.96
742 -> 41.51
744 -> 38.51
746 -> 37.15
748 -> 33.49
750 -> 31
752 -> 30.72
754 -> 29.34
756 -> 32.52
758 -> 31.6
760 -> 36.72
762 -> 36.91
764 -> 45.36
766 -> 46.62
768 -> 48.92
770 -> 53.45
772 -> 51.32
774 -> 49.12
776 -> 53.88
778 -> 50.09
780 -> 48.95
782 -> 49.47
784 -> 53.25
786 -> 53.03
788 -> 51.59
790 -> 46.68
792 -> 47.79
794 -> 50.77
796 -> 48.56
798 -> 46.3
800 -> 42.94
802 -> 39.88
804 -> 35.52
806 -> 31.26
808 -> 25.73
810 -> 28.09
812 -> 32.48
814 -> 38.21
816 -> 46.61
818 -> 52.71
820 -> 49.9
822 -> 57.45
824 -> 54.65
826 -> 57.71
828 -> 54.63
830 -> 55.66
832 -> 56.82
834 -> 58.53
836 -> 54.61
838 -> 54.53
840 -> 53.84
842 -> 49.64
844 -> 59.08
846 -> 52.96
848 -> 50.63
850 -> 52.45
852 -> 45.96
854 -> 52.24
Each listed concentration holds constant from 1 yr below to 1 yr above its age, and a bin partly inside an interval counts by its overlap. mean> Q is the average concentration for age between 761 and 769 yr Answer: 44.5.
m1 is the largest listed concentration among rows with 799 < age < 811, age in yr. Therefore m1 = 42.94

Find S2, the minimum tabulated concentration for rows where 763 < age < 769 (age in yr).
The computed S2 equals 45.36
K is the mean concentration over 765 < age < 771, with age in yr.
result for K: 49.7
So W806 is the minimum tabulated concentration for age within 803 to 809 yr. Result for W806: 25.73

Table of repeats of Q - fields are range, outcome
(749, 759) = 31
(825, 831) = 56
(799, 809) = 35.1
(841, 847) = 53.9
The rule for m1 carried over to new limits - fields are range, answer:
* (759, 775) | 53.45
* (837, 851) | 59.08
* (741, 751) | 41.51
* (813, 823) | 57.45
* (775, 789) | 53.88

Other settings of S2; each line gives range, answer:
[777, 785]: 48.95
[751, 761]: 29.34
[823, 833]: 54.63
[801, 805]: 35.52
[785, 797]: 46.68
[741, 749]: 33.49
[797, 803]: 39.88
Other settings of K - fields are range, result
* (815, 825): 52.3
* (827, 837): 56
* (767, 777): 51.3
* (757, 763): 35.1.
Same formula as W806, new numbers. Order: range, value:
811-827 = 32.48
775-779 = 50.09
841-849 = 49.64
